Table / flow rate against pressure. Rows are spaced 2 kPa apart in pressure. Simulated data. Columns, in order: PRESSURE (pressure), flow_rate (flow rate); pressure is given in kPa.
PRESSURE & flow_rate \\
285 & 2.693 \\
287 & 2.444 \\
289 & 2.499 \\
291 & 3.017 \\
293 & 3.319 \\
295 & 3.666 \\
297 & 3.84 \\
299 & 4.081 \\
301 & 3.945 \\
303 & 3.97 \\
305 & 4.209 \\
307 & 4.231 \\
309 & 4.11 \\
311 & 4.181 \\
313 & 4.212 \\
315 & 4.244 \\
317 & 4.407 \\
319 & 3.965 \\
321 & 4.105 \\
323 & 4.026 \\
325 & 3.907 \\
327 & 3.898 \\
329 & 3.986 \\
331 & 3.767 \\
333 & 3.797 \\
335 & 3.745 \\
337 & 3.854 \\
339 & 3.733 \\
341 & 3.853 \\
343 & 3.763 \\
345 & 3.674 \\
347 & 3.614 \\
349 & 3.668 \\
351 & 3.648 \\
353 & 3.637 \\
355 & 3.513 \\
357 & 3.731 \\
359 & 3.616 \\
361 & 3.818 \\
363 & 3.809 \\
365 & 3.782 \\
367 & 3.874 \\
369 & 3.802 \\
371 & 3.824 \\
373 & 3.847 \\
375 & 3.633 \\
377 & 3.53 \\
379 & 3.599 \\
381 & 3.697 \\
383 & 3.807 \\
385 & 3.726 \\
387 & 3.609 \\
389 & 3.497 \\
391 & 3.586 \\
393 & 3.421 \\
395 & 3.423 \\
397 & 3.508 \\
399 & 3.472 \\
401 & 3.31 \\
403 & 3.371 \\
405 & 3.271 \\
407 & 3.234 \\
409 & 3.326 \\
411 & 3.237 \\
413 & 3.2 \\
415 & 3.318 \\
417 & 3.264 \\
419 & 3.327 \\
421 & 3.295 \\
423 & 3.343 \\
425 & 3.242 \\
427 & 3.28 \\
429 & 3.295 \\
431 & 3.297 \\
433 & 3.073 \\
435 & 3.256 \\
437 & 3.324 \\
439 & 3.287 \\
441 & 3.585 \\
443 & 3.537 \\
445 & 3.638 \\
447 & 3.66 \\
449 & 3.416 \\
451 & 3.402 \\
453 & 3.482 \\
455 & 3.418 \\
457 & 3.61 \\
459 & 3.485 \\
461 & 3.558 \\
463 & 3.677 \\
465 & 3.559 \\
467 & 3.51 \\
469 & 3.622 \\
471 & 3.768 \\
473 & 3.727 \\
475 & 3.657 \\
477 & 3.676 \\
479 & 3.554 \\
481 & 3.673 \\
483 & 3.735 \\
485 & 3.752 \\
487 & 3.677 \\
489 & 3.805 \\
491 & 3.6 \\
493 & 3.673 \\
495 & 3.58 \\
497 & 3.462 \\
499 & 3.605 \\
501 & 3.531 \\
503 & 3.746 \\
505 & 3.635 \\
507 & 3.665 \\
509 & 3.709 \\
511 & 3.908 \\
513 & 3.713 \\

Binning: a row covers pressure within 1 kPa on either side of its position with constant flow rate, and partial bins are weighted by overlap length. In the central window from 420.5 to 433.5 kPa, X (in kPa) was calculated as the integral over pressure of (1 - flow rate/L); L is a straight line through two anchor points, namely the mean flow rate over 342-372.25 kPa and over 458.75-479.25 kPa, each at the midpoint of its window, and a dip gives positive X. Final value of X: 1.40 kPa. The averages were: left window 3.72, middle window 3.27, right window 3.62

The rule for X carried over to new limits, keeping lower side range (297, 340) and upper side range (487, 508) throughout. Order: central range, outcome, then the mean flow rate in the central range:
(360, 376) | 0.45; 3.8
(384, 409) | 2.60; 3.45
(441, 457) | 0.93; 3.52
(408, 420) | 1.67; 3.28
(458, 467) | 0.35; 3.56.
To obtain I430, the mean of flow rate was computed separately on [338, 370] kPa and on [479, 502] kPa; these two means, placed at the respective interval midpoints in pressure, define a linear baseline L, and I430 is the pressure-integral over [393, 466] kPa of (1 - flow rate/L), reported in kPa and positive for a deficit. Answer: 5.7 kPa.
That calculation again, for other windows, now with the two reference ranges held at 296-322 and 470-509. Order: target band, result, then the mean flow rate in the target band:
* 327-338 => 0.60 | 3.84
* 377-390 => 0.93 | 3.65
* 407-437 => 4.40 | 3.27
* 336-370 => 2.34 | 3.73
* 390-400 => 1.07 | 3.48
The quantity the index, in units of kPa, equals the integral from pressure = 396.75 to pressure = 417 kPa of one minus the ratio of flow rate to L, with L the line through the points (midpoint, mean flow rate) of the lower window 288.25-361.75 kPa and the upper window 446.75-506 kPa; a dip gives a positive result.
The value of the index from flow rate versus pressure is 2.1 kPa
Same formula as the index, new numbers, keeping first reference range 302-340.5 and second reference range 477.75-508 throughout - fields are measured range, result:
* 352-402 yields 3.3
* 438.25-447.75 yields 0.5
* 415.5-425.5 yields 1.3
